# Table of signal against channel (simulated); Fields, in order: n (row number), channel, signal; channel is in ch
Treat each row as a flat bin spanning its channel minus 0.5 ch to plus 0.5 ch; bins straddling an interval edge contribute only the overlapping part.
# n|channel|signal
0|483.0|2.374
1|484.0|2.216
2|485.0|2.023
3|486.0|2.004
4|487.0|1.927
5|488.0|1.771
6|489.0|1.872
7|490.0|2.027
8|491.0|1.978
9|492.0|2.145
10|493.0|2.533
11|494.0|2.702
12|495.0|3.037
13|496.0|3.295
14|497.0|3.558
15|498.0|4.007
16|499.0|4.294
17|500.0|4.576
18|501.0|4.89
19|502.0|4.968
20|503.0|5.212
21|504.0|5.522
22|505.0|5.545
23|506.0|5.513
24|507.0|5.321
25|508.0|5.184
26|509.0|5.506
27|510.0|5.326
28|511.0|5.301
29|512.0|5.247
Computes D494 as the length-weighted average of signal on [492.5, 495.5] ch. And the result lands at 2.76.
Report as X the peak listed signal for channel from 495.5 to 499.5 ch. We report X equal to 4.294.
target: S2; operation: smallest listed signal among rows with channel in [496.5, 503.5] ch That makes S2 3.558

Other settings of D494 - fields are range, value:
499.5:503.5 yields 4.91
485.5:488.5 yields 1.9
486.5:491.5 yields 1.91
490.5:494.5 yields 2.34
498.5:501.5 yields 4.59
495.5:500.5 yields 3.95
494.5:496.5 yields 3.17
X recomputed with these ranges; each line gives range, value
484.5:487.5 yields 2.023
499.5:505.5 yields 5.545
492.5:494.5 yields 2.702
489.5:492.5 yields 2.145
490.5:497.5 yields 3.558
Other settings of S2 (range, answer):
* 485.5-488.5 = 1.771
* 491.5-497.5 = 2.145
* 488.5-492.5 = 1.872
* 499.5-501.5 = 4.576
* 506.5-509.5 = 5.184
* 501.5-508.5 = 4.968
